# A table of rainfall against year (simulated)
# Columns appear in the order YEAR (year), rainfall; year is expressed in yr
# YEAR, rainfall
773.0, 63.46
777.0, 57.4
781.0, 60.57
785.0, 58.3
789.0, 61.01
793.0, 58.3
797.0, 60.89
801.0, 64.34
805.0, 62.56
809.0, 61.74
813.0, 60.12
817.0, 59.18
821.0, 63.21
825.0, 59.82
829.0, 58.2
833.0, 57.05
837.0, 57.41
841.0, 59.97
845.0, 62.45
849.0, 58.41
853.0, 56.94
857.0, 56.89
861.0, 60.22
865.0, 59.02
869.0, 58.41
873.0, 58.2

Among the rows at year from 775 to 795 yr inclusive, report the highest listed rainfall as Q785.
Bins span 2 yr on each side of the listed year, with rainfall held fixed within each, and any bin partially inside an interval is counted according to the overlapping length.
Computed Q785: 61.01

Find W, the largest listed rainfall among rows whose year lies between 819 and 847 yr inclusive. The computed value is 63.21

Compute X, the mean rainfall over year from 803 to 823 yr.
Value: 61.4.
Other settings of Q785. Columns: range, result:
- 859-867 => 60.22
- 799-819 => 64.34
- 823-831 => 59.82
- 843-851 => 62.45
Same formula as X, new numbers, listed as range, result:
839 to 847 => 61.2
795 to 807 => 62.6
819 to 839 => 59.1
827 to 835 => 57.6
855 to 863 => 58.6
